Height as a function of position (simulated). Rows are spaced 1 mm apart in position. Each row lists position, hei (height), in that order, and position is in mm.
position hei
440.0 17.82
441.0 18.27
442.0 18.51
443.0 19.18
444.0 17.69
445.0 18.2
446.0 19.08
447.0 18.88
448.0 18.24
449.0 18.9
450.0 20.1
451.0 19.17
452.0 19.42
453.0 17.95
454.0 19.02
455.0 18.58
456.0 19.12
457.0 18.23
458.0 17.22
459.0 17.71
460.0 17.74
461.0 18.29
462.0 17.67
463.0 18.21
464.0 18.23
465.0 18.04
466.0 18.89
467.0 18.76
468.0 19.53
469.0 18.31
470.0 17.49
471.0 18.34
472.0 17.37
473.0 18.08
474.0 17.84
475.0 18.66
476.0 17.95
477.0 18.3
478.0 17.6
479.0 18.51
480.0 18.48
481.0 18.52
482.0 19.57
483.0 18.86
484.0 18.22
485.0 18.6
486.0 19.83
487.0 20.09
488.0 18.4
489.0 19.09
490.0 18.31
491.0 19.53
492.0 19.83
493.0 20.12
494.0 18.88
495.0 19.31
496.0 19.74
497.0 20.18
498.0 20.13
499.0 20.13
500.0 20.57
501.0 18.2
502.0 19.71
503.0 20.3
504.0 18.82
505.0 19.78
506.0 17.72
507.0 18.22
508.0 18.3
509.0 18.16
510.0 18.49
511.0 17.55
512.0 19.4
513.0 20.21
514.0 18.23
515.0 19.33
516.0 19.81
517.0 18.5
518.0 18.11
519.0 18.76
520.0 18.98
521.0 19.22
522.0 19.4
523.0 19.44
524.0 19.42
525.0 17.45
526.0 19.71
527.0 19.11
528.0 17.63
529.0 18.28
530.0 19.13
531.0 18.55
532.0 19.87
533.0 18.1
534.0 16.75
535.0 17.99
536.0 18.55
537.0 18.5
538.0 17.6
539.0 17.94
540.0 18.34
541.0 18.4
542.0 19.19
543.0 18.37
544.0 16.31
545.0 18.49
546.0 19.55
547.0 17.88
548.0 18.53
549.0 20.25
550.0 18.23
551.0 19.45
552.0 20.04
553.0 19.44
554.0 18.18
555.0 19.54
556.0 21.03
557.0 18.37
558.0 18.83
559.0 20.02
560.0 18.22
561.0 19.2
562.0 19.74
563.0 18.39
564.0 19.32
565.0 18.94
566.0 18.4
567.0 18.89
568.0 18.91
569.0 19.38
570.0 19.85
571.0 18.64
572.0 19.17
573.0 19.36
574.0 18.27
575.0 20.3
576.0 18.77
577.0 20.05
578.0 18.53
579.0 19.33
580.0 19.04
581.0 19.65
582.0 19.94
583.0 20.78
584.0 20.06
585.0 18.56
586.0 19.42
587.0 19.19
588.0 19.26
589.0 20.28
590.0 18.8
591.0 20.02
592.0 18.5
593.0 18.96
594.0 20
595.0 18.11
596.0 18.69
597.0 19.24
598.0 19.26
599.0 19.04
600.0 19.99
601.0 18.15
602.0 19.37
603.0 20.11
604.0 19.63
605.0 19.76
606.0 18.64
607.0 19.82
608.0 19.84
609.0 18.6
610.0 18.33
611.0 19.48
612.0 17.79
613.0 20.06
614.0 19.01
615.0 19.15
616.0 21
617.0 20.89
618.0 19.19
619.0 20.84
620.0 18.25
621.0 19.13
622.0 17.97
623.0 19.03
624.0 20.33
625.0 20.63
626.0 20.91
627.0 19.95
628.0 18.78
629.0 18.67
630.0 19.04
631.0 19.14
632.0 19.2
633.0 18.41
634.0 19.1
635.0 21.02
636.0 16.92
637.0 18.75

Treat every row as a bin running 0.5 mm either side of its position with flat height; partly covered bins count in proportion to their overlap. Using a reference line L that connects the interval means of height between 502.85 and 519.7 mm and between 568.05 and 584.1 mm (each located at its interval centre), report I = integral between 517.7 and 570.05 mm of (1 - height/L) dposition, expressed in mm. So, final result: 0.8 mm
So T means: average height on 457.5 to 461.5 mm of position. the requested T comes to 17.7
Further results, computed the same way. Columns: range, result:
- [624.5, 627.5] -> 20.5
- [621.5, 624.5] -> 19.1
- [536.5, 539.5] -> 18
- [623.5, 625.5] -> 20.5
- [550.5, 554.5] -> 19.3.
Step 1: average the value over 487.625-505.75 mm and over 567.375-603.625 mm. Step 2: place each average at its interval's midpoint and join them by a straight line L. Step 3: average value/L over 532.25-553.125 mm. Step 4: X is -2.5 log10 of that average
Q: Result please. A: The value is 0.053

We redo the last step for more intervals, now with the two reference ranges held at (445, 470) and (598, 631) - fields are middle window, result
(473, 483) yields 0.01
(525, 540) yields 0.03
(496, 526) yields -0.01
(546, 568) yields 0.00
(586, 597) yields 0.00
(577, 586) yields -0.02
